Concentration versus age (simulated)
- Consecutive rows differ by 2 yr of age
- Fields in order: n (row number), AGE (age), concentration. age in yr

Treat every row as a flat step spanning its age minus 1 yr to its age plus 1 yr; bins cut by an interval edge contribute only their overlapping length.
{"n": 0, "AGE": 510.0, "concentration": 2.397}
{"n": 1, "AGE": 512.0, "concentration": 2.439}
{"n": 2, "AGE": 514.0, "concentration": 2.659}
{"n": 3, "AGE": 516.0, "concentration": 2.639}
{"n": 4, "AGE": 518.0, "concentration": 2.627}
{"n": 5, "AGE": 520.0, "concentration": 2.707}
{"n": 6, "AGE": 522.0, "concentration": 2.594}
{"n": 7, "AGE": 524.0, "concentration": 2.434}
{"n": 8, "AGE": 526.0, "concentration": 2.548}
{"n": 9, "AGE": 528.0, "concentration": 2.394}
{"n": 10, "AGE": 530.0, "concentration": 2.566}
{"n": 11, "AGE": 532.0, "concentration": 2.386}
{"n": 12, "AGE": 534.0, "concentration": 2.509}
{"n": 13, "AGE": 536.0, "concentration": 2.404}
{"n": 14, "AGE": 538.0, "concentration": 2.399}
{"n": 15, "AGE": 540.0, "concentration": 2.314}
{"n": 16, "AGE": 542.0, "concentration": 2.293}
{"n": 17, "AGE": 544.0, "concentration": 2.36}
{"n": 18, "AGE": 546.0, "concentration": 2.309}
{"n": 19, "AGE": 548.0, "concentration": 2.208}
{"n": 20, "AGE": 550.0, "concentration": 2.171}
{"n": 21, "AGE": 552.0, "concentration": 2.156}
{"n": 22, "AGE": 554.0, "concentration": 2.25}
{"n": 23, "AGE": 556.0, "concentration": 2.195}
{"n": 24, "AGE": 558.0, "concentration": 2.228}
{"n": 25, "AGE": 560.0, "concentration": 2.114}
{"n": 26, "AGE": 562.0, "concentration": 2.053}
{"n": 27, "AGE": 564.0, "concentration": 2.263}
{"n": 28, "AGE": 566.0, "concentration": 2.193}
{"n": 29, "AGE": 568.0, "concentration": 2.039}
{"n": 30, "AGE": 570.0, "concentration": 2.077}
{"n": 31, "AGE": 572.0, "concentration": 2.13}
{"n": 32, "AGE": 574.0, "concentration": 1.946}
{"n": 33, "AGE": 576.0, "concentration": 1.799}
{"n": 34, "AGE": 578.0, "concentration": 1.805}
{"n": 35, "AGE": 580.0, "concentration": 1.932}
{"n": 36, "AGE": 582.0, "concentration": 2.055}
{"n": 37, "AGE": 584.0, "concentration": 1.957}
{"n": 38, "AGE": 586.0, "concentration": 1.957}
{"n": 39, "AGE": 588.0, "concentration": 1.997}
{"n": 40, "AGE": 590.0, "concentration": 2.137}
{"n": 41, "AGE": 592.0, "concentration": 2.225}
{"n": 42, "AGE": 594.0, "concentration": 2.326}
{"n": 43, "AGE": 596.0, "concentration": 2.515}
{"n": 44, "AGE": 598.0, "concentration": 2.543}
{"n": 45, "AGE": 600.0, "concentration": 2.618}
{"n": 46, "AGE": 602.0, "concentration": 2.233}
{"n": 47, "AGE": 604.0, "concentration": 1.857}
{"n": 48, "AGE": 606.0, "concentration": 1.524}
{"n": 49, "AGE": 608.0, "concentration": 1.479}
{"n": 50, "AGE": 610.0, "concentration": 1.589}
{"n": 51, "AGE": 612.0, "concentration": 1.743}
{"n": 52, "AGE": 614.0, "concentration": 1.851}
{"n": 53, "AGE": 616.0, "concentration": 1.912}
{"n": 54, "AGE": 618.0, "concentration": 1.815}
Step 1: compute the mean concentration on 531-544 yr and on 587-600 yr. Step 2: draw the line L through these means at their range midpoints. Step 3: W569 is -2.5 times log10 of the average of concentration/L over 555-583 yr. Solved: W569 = 0.14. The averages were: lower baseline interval 2.38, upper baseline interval 2.32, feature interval 2.06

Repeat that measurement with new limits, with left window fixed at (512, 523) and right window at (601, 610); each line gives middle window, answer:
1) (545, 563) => 0.04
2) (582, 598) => -0.15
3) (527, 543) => 0.02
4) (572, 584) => 0.05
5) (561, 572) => 0.01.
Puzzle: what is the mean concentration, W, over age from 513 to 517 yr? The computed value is 2.65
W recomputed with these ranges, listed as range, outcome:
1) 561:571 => 2.12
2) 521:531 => 2.51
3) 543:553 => 2.24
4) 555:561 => 2.18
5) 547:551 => 2.19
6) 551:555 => 2.2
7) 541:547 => 2.32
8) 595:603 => 2.48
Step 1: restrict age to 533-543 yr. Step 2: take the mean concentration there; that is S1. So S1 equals 2.38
